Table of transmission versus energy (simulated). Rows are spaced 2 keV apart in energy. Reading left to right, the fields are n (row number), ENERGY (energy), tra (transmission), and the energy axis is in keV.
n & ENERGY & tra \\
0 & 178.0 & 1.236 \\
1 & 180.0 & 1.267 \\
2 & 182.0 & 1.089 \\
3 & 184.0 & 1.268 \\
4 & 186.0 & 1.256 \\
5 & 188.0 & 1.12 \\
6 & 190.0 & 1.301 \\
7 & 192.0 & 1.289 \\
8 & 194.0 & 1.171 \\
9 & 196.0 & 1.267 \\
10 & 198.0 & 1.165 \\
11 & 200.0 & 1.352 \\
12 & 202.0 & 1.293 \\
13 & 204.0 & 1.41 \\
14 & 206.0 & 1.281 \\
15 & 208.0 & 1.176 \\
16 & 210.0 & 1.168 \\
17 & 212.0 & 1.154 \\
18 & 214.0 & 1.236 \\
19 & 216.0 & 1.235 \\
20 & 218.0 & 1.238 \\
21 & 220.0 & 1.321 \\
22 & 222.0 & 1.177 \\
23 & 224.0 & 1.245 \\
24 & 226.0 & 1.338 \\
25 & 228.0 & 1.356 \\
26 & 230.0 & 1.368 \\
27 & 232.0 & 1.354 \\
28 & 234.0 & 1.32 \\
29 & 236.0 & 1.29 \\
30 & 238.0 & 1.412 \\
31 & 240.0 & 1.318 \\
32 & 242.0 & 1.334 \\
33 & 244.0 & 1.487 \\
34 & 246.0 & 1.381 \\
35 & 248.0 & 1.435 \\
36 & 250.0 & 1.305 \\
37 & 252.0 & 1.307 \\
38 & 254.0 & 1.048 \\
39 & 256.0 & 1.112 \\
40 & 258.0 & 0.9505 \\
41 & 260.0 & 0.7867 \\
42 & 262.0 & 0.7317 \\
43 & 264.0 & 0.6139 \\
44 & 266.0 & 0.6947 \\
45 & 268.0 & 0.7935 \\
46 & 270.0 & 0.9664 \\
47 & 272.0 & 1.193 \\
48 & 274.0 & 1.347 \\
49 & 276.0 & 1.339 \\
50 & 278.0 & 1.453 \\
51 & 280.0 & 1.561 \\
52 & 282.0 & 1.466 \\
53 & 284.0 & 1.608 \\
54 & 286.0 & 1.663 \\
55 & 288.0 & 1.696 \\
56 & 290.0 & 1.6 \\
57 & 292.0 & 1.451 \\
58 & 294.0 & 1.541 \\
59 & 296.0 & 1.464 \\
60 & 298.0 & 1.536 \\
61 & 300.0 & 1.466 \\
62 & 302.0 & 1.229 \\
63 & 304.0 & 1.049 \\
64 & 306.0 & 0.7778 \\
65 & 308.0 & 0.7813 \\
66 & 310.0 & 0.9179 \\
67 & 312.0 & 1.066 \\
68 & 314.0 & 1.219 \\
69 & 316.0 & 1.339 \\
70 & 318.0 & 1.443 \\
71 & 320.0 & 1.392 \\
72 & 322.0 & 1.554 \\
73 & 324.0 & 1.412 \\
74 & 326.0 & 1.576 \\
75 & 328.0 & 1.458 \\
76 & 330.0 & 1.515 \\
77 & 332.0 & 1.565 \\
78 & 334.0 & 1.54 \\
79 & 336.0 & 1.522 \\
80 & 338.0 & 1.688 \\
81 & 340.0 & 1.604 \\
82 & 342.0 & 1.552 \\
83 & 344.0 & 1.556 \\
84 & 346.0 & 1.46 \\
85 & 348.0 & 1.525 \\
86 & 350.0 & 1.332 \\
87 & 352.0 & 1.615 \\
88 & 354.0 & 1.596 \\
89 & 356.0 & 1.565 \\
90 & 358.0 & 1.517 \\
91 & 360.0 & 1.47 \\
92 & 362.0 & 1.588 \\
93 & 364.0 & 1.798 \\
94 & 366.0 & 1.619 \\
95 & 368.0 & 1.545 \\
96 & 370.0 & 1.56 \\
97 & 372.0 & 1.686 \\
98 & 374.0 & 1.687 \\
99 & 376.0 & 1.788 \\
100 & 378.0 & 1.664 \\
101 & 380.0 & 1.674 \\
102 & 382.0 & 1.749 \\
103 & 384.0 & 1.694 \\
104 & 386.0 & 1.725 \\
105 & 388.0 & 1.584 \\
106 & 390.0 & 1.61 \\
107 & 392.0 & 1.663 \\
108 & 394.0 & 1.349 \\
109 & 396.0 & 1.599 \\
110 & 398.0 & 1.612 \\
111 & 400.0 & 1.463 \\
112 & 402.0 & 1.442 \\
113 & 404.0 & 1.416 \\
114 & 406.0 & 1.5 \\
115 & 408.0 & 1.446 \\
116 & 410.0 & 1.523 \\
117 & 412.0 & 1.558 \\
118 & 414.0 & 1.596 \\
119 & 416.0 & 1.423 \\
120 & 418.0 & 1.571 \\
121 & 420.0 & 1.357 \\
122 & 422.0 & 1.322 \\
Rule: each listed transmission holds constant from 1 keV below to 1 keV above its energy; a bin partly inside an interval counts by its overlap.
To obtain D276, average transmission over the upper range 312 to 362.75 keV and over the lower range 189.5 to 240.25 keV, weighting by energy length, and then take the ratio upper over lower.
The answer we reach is 1.2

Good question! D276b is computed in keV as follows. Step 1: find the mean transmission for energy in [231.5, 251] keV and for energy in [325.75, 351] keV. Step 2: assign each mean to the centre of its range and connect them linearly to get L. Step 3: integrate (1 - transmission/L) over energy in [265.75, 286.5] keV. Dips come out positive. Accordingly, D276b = 1.9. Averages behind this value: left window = 1.36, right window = 1.53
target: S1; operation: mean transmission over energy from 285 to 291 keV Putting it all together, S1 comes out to 1.65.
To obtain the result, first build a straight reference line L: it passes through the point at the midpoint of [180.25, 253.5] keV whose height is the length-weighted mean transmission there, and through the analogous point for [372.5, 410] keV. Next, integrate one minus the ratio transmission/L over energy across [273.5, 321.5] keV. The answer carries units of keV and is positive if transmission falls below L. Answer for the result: 2.4 keV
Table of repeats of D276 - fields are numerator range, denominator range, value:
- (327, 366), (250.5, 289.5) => 1.31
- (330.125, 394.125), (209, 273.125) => 1.36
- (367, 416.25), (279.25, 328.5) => 1.16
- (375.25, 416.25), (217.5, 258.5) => 1.22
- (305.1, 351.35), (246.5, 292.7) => 1.13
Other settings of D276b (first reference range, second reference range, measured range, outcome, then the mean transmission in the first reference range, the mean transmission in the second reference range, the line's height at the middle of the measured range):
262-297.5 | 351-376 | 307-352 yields 2.3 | 1.31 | 1.61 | 1.49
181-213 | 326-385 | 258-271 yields 5.7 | 1.24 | 1.59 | 1.39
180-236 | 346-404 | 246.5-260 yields 1.8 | 1.26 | 1.59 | 1.35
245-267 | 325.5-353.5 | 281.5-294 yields -3.7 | 1.03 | 1.54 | 1.22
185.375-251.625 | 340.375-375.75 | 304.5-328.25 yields 4.1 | 1.29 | 1.57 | 1.49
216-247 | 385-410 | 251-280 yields 6.9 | 1.33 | 1.53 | 1.37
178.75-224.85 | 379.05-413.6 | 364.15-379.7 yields -1.4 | 1.24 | 1.57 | 1.52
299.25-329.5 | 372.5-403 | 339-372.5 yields -2.4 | 1.25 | 1.62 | 1.46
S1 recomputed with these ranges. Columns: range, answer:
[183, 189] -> 1.21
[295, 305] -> 1.35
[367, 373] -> 1.6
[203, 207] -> 1.35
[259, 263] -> 0.759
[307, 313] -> 0.922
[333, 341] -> 1.59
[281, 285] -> 1.54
